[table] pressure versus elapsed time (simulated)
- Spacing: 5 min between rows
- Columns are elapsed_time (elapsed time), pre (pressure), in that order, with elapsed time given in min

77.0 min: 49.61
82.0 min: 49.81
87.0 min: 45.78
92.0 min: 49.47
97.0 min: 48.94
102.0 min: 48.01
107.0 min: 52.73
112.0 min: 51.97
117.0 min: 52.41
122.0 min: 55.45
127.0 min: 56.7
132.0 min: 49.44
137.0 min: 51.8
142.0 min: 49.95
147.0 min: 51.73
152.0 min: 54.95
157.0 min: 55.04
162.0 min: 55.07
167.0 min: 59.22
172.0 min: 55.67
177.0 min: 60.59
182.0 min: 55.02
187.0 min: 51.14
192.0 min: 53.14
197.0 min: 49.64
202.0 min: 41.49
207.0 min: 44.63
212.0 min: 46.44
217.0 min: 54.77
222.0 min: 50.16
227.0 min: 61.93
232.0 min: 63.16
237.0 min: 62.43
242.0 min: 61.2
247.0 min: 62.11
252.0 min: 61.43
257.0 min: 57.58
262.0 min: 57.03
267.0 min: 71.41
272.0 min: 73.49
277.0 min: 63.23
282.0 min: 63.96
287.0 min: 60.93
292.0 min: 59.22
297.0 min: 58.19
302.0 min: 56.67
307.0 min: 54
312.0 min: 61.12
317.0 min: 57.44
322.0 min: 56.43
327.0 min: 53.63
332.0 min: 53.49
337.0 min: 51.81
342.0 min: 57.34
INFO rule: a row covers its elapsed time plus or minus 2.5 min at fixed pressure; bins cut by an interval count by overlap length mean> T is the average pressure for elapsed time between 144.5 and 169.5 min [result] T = 55.2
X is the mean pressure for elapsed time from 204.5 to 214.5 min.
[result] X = 45.5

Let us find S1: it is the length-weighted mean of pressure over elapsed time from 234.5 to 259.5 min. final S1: 61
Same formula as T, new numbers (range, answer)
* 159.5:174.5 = 56.7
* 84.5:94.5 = 47.6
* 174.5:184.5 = 57.8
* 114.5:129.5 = 54.9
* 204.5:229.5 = 51.6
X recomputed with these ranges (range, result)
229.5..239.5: 62.8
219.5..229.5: 56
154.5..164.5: 55.1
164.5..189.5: 56.3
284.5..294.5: 60.1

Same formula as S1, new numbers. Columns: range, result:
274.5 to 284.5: 63.6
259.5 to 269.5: 64.2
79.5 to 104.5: 48.4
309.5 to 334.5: 56.4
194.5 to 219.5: 47.4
